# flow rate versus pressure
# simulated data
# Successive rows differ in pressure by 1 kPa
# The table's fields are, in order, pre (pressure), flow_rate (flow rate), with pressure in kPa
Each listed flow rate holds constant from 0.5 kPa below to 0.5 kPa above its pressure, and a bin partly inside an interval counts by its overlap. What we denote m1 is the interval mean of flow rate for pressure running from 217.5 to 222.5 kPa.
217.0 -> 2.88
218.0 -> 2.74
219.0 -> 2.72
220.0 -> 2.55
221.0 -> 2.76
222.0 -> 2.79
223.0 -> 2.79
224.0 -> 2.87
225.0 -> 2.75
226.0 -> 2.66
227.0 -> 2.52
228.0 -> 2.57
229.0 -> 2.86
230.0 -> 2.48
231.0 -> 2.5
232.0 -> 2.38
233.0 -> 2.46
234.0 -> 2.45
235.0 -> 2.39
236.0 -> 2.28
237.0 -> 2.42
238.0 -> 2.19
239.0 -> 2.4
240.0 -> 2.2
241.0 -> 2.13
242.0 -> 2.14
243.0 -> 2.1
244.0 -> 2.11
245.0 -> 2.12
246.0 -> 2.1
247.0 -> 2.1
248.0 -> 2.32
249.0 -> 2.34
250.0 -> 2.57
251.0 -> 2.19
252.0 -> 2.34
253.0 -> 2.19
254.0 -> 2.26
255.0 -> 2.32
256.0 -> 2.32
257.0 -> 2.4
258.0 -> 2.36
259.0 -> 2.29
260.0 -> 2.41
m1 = 2.71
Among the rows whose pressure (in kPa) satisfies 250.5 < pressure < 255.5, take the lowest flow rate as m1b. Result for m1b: 2.19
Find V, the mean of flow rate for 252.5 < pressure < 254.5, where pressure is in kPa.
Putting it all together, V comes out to 2.22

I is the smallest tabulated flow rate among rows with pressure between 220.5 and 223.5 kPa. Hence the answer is 2.76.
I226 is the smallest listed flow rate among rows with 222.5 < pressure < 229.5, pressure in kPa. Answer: 2.52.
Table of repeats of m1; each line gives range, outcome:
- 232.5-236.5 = 2.4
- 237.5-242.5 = 2.21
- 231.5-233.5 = 2.42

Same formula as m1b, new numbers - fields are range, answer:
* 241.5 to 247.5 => 2.1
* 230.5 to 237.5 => 2.28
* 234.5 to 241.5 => 2.13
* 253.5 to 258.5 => 2.26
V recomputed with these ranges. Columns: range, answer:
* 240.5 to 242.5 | 2.13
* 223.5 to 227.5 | 2.7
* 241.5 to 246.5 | 2.11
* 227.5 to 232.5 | 2.56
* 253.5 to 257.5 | 2.32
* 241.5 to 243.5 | 2.12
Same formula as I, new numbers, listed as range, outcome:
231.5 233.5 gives 2.38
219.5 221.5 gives 2.55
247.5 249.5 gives 2.32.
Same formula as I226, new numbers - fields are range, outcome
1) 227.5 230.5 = 2.48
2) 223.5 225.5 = 2.75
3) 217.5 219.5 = 2.72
